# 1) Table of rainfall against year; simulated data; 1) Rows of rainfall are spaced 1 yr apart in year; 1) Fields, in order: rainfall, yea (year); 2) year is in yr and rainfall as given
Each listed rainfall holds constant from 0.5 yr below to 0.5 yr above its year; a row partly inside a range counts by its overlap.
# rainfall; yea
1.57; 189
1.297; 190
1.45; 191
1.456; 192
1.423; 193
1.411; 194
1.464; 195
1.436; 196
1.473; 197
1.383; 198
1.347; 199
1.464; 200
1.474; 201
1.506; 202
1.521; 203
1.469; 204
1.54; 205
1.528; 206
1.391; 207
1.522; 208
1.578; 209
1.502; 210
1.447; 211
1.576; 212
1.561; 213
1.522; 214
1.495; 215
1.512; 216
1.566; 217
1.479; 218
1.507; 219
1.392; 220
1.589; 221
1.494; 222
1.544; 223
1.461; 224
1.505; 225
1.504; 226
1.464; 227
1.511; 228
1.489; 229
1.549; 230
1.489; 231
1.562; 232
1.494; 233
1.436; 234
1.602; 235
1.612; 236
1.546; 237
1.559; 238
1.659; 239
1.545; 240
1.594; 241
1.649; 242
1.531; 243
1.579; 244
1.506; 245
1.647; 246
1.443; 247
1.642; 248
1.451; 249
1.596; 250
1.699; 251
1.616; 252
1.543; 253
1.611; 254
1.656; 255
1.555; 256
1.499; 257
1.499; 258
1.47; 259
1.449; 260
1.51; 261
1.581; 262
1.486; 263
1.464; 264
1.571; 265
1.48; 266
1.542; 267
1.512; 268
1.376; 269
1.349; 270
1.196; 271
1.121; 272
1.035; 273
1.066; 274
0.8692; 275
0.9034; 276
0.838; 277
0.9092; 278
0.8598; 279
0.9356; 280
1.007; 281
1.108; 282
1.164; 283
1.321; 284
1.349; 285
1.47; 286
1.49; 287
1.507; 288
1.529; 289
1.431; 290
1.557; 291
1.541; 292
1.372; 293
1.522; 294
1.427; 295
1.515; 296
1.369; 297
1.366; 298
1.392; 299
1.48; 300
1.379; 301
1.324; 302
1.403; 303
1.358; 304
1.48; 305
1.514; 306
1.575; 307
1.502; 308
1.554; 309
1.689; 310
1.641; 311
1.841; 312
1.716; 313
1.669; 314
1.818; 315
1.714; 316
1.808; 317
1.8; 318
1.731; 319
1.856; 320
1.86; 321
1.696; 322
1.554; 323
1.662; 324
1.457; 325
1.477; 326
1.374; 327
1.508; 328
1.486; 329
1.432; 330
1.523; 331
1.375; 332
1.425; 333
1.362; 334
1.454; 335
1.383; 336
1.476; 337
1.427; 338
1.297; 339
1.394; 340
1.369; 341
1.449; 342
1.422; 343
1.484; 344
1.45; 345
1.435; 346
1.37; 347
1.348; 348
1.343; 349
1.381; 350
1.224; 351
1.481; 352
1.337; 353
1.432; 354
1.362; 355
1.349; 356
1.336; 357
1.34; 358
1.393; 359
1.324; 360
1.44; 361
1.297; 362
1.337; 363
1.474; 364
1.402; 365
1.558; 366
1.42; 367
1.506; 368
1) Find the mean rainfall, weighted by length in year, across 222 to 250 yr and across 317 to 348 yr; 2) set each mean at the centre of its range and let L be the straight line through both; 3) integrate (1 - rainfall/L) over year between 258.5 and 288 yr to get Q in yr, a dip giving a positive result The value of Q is 5.1 yr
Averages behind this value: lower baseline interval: 1.54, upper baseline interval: 1.5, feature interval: 1.26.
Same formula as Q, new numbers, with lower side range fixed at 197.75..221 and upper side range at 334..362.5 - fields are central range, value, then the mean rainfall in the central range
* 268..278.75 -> 2.7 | 1.08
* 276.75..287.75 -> 2.2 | 1.15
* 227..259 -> -2.0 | 1.56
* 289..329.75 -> -4.2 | 1.56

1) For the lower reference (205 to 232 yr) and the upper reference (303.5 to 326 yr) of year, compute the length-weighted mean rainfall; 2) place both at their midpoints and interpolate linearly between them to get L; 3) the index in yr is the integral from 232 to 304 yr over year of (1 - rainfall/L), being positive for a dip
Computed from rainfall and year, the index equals 7.6 yr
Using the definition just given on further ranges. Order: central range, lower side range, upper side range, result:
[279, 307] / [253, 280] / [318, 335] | 0.96 yr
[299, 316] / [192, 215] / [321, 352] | -1.27 yr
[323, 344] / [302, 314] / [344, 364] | 0.24 yr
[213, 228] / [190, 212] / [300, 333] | -0.20 yr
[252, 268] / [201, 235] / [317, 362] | -0.43 yr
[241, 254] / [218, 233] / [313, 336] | -0.47 yr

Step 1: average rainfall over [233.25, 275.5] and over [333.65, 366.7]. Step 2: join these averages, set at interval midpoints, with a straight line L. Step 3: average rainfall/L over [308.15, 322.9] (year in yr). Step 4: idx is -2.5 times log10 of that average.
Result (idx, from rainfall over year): -0.21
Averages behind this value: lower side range 1.48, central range 1.73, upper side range 1.39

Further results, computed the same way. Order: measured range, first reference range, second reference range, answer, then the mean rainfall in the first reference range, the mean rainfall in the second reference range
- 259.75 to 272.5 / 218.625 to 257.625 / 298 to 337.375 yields 0.085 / 1.55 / 1.56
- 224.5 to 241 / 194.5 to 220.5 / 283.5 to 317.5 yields -0.028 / 1.49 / 1.52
